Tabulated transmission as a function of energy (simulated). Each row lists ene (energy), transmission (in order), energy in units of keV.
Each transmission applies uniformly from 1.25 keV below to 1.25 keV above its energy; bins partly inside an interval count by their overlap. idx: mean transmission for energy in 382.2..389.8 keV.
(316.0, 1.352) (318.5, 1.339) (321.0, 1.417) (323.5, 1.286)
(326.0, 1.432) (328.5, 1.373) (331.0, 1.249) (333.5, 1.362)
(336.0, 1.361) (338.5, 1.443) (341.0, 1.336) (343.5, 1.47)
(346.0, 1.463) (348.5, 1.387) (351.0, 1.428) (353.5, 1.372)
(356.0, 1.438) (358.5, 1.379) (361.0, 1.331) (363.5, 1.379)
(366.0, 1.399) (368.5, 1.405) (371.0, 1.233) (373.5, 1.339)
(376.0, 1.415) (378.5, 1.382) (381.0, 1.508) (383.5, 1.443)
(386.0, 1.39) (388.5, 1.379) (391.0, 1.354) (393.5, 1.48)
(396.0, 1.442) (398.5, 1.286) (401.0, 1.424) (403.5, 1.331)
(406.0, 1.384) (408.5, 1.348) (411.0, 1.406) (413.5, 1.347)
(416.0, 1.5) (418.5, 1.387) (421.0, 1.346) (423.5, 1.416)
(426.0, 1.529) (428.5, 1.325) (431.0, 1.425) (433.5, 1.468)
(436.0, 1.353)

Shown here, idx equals 1.4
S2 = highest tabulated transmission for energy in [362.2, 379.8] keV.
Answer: 1.415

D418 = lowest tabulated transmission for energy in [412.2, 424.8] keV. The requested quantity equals 1.346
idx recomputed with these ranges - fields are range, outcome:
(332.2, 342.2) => 1.38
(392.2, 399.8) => 1.4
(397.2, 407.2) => 1.36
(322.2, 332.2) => 1.34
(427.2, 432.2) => 1.38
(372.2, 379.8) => 1.38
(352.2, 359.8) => 1.4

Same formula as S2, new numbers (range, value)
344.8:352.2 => 1.463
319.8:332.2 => 1.432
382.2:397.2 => 1.48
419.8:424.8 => 1.416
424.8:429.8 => 1.529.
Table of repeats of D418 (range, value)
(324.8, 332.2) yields 1.249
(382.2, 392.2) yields 1.354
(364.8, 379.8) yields 1.233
